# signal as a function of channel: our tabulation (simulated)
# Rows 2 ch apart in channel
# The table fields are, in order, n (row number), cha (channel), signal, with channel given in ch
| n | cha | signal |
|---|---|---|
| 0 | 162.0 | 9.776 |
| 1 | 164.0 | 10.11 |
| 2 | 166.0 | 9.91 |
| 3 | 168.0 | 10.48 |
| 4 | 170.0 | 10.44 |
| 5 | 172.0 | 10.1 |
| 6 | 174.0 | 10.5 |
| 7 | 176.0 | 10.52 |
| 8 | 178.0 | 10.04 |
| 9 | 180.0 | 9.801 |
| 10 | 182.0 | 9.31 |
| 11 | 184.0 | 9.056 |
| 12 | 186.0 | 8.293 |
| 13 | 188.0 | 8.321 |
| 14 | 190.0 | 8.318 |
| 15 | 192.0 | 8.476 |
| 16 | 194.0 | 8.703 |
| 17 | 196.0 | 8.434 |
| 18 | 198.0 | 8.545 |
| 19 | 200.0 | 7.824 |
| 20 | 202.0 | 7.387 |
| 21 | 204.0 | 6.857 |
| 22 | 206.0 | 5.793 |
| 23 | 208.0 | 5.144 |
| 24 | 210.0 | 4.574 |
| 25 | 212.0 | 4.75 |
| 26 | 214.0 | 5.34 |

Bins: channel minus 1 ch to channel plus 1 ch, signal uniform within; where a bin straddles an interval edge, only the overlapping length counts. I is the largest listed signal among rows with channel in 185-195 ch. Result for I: 8.703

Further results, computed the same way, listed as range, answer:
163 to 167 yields 10.11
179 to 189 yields 9.801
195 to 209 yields 8.545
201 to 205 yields 7.387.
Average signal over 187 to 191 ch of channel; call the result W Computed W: 8.32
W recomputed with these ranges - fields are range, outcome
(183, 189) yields 8.56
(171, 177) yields 10.4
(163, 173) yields 10.2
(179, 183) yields 9.56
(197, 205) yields 7.65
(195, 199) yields 8.49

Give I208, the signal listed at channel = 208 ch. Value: 5.144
